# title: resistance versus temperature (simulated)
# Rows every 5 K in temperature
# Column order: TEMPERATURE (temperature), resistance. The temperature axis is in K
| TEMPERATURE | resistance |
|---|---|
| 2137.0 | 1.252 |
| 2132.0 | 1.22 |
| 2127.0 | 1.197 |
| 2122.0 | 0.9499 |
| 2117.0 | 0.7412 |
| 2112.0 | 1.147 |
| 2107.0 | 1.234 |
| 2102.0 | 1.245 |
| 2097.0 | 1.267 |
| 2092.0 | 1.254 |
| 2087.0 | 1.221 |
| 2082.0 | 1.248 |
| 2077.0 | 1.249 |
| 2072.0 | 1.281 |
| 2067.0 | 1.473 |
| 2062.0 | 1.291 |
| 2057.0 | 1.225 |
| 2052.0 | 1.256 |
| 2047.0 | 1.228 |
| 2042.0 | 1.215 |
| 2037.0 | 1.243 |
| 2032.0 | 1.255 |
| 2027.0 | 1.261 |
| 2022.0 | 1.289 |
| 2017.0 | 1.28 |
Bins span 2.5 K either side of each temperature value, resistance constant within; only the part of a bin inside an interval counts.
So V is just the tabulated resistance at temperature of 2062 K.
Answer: 1.291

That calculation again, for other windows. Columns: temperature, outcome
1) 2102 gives 1.245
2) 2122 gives 0.9499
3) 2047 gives 1.228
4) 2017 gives 1.28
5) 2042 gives 1.215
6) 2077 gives 1.249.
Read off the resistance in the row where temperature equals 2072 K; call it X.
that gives 1.281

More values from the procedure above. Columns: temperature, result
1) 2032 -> 1.255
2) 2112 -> 1.147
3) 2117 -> 0.7412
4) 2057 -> 1.225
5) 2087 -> 1.221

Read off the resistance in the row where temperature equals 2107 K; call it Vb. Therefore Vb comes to 1.234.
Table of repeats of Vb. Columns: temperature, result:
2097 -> 1.267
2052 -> 1.256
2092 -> 1.254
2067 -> 1.473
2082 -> 1.248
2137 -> 1.252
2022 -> 1.289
